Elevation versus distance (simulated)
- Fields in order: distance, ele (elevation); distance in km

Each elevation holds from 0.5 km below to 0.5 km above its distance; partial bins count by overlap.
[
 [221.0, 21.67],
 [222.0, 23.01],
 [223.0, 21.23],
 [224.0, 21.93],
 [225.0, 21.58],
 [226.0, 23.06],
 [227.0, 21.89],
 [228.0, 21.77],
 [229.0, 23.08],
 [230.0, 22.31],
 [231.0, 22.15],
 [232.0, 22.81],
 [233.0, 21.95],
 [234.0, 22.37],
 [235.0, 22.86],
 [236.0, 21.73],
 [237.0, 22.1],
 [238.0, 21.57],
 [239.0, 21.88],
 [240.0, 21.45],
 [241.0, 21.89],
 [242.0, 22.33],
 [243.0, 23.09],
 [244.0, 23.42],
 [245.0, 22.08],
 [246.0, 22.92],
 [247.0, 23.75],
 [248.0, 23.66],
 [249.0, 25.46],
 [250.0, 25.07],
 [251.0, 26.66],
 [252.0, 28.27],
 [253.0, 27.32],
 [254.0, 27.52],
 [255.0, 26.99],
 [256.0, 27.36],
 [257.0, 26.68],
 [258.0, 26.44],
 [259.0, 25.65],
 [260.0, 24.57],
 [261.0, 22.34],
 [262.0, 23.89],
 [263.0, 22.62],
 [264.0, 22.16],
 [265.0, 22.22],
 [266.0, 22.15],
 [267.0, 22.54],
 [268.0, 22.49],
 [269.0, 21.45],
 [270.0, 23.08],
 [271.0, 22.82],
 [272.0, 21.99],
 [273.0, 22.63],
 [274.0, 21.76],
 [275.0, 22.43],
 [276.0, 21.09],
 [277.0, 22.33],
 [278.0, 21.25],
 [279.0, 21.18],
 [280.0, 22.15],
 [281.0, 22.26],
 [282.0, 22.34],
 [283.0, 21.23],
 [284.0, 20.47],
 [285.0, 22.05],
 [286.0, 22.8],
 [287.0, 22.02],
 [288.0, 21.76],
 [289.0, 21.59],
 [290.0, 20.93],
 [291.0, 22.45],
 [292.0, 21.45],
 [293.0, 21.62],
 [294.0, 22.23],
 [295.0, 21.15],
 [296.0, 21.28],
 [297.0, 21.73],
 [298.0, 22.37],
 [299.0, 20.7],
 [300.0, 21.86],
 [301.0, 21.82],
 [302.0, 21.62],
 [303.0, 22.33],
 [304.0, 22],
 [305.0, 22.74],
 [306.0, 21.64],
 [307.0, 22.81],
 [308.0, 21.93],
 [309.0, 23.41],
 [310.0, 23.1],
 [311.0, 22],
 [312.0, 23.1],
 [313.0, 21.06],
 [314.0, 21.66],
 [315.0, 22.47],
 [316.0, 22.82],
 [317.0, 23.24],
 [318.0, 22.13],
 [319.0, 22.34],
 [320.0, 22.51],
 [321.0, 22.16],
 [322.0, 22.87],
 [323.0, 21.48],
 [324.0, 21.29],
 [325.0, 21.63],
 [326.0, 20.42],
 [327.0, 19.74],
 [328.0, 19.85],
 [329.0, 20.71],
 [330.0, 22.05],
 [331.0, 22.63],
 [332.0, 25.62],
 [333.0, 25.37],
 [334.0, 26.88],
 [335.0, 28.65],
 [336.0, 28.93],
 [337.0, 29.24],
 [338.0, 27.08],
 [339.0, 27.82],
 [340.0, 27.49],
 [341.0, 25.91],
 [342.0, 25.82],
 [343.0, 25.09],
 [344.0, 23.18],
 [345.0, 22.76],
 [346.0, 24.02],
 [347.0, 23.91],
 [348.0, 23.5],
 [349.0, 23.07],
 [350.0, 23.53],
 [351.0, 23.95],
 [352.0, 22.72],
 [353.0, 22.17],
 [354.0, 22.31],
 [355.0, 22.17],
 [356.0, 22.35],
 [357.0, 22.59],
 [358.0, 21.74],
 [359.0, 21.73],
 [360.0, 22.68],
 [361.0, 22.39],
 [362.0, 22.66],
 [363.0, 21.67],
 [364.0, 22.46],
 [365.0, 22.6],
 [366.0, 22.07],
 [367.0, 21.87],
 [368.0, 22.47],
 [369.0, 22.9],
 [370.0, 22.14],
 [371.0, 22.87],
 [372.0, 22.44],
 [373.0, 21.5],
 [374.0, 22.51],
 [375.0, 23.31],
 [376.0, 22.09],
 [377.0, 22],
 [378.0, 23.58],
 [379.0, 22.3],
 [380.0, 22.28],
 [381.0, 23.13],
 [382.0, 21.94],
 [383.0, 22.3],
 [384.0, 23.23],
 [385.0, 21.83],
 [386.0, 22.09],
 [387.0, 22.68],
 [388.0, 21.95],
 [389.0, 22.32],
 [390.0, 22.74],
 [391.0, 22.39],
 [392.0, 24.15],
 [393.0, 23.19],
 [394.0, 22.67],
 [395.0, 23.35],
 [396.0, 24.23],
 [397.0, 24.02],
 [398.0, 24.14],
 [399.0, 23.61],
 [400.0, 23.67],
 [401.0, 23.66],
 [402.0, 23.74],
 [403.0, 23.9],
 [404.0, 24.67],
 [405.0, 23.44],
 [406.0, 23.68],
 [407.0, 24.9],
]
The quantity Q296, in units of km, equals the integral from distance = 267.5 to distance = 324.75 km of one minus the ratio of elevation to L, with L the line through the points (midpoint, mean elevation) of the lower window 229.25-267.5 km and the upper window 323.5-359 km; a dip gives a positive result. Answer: 4.28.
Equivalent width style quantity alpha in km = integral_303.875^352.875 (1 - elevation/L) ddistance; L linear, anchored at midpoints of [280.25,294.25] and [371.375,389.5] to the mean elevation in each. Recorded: -3.1 km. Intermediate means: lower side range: 21.8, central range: 23.5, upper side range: 22.4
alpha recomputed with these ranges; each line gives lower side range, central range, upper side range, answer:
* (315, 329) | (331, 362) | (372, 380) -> -3.4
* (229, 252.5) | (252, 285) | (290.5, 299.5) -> -1.3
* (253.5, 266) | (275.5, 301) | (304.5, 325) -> 2.0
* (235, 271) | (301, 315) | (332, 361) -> 1.1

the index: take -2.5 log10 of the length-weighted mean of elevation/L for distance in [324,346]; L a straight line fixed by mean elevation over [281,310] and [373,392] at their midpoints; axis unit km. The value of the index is -0.109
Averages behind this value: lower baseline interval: 21.9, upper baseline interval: 22.5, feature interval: 24.5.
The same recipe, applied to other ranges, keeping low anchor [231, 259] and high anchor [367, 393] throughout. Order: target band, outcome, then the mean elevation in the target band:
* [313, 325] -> 0.049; 22.2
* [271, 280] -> 0.086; 21.9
